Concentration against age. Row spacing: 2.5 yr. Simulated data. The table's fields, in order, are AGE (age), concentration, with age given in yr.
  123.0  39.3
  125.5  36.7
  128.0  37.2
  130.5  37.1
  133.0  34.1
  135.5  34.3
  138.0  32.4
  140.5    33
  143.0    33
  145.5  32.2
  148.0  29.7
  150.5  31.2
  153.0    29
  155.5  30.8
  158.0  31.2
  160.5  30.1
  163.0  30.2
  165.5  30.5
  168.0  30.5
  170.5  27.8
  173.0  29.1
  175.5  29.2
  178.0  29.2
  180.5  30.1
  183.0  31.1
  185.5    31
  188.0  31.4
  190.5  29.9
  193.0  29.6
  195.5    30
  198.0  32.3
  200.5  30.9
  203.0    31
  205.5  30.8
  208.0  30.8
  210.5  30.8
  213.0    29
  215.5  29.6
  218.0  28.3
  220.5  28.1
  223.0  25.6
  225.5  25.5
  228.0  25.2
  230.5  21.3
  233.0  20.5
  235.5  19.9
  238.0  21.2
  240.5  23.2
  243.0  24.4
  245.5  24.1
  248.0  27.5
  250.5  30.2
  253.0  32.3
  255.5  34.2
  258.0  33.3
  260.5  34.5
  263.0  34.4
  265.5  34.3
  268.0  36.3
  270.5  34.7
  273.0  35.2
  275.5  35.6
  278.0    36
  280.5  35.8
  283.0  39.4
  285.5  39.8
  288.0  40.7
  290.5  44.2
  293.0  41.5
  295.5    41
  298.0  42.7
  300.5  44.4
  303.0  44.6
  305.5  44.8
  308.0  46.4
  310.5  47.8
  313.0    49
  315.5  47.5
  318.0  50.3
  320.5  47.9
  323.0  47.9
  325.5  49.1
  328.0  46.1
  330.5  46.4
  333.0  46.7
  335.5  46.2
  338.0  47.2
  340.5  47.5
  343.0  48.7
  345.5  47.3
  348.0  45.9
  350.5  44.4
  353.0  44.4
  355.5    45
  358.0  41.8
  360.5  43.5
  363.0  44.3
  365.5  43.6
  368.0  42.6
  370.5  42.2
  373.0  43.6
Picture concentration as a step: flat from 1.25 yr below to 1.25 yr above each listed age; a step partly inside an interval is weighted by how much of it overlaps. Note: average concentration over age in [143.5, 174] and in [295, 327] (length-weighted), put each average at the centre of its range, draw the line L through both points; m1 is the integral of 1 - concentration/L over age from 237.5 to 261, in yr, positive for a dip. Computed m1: 6.8 yr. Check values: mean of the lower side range 30.3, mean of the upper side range 46.5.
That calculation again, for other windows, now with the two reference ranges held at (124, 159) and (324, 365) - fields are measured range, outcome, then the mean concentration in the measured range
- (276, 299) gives 1.3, 39.9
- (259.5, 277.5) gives 2.6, 35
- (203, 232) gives 7.7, 27.8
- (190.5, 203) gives 2.0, 30.6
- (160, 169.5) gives 1.2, 30.3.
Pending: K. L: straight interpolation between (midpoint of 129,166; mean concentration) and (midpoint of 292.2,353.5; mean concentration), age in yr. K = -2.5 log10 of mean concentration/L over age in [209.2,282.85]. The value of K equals 0.33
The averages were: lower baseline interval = 32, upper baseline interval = 46.3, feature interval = 29.5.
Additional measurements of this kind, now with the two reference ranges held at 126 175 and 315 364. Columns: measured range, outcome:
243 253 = 0.39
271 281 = 0.17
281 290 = 0.06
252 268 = 0.18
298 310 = -0.03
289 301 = 0.01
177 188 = 0.13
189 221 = 0.19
